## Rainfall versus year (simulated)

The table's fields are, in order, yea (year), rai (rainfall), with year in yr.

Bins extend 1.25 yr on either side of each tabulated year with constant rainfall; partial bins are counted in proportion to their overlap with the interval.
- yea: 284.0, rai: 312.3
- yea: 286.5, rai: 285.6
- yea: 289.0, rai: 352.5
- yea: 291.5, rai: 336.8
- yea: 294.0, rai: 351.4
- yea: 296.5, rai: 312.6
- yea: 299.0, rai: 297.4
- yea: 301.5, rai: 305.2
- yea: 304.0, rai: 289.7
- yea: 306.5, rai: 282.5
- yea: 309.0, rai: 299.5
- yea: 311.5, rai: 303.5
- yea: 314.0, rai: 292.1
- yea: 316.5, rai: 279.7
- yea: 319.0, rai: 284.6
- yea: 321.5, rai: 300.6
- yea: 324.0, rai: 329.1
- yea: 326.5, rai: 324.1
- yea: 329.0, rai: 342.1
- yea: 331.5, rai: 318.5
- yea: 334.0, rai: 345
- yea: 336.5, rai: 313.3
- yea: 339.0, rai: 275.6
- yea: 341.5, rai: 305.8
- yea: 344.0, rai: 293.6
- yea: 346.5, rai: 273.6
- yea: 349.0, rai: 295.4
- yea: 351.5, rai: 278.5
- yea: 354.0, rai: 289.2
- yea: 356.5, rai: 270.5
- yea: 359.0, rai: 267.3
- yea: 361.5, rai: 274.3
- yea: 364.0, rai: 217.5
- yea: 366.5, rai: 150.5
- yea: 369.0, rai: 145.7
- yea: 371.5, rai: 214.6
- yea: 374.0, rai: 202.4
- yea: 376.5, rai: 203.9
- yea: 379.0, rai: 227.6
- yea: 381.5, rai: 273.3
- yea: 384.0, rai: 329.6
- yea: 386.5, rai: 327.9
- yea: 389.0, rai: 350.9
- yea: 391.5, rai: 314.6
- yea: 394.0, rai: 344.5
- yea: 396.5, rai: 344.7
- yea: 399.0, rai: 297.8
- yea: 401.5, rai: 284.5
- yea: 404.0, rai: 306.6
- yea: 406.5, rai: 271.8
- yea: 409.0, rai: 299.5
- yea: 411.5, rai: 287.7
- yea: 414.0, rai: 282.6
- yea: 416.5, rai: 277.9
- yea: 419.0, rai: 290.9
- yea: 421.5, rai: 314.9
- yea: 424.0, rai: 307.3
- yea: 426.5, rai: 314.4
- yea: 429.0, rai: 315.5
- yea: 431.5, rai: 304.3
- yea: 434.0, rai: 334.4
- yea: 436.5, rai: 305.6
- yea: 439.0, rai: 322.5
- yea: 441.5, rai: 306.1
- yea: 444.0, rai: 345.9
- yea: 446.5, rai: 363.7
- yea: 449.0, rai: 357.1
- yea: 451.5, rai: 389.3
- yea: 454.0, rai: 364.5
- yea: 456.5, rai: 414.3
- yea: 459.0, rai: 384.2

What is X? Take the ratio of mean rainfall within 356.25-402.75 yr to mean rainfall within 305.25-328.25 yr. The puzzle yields 0.9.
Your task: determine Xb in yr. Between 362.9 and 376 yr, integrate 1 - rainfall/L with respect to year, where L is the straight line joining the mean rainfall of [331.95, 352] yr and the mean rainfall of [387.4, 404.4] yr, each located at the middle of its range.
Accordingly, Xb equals 5.2 yr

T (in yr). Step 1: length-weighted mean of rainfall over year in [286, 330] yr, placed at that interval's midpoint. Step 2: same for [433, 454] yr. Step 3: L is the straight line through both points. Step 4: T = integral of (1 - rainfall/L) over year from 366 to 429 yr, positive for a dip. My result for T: 9.6 yr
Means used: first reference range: 310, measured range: 281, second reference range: 342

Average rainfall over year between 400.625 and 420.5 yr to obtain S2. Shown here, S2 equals 288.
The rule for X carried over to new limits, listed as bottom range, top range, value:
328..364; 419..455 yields 1.13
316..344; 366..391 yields 0.80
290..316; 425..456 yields 1.10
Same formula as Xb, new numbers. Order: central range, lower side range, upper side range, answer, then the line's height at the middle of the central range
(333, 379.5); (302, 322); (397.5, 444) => 6.4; 296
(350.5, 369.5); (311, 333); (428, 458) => 4.7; 320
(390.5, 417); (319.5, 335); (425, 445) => 1.5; 320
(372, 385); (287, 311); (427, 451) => 3.2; 323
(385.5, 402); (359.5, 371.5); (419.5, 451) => -4.8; 253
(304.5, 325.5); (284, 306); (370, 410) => 0.8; 309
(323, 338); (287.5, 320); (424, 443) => -0.9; 308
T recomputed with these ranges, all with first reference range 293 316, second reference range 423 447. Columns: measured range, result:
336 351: 0.82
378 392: 0.40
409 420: 1.09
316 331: -0.33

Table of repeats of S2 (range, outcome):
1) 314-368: 287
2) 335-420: 276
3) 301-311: 294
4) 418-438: 311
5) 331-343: 311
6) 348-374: 238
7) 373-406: 293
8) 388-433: 306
